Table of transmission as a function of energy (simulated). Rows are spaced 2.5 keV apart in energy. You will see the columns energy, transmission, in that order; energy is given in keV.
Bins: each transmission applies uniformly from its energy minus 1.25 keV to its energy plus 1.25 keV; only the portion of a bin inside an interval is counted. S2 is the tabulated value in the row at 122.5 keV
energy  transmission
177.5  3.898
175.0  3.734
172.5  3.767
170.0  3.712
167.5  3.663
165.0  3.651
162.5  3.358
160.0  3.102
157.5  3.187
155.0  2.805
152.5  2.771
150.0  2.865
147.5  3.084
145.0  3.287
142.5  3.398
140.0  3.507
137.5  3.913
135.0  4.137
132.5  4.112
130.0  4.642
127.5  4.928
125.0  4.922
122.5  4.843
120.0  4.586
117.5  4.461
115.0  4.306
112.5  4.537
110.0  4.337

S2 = 4.843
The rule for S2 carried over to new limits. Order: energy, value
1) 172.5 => 3.767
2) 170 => 3.712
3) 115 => 4.306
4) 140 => 3.507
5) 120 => 4.586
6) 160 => 3.102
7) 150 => 2.865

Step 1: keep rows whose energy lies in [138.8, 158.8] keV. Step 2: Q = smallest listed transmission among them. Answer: 2.771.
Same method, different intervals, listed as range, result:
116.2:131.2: 4.461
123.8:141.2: 3.507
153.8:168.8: 2.805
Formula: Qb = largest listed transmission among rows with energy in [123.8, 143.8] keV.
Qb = 4.928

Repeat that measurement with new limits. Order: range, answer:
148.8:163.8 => 3.358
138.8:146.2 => 3.507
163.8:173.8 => 3.767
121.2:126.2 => 4.922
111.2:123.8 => 4.843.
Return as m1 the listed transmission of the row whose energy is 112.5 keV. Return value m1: 4.537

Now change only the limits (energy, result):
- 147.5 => 3.084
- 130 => 4.642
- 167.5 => 3.663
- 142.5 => 3.398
